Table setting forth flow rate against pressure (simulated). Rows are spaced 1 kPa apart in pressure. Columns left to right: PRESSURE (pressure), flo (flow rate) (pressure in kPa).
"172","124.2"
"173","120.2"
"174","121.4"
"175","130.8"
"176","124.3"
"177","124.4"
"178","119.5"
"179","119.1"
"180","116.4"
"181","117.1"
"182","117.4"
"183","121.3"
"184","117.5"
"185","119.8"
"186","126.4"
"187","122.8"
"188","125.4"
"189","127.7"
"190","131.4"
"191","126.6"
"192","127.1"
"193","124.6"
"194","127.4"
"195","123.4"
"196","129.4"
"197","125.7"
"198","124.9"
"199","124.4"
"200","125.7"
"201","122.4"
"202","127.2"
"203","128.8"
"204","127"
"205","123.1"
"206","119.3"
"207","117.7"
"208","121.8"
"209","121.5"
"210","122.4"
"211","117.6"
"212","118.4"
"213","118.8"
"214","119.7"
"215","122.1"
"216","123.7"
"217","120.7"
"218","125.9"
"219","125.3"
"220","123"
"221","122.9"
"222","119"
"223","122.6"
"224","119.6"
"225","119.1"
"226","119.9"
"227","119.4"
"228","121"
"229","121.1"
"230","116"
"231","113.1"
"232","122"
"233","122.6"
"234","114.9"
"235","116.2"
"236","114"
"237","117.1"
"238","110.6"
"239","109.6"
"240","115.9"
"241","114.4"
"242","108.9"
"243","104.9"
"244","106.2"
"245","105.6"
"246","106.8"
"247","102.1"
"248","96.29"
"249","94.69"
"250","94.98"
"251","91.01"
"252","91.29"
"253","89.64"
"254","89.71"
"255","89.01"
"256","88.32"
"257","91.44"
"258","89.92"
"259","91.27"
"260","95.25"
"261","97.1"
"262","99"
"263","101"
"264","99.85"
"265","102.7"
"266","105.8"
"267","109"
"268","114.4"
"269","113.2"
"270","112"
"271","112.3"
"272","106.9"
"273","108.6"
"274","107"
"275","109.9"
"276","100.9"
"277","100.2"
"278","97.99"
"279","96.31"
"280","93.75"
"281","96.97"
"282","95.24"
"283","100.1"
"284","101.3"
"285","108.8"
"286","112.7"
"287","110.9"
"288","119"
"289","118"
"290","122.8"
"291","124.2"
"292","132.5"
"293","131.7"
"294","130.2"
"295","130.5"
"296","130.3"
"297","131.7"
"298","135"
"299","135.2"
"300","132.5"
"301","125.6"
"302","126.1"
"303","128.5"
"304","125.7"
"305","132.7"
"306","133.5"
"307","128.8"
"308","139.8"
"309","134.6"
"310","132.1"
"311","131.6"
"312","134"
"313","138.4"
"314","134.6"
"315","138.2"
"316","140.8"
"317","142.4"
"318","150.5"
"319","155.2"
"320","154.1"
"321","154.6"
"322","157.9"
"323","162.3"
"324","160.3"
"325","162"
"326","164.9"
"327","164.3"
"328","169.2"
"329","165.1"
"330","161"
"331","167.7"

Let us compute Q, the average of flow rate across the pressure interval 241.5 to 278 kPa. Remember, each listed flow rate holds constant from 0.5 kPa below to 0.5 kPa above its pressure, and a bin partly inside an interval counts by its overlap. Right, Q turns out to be 101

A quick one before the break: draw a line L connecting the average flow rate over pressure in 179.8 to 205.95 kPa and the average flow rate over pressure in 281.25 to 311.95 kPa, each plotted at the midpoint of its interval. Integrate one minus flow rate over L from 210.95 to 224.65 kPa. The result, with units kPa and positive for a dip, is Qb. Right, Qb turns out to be 0.3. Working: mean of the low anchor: 124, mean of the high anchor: 125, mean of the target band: 121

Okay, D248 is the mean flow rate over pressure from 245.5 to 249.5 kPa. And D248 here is 100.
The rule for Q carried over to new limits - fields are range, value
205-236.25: 120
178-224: 123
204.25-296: 111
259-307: 114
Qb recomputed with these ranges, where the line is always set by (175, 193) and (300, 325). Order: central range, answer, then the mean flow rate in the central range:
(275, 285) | 2.7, 99.2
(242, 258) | 4.3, 96.3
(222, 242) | 1.9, 117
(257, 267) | 2.6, 98.2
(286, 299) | 1.1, 126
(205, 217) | 0.6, 120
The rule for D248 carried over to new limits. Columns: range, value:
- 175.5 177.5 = 124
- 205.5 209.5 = 120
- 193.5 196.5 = 127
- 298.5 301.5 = 131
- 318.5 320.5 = 155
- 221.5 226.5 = 120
